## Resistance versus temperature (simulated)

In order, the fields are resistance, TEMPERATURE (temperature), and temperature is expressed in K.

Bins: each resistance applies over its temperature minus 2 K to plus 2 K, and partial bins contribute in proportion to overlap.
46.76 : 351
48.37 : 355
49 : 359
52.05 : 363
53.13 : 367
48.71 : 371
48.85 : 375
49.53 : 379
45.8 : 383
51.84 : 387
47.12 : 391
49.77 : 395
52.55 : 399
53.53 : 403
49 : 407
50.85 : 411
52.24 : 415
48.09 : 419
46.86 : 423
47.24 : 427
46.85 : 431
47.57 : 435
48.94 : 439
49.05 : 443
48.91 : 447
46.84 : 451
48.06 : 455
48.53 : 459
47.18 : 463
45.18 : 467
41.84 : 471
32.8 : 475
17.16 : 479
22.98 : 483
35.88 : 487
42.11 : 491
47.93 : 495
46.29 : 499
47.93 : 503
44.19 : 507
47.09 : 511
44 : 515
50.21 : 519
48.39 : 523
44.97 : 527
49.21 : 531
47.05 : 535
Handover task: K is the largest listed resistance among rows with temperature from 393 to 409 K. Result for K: 53.53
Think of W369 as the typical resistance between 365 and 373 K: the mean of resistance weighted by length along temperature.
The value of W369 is 50.9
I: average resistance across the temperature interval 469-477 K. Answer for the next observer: 37.3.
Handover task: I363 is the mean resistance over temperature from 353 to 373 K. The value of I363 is 50.3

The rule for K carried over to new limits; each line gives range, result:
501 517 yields 47.93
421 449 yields 49.05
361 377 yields 53.13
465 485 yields 45.18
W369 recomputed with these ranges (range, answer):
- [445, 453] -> 47.9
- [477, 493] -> 29.5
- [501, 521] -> 46.7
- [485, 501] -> 43.1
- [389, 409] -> 50.4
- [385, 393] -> 49.5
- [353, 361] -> 48.7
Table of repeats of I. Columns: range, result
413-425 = 49.1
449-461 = 47.8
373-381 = 49.2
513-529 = 46.9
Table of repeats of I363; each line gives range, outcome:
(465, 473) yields 43.5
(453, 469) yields 47.2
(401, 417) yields 51.4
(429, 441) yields 47.8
